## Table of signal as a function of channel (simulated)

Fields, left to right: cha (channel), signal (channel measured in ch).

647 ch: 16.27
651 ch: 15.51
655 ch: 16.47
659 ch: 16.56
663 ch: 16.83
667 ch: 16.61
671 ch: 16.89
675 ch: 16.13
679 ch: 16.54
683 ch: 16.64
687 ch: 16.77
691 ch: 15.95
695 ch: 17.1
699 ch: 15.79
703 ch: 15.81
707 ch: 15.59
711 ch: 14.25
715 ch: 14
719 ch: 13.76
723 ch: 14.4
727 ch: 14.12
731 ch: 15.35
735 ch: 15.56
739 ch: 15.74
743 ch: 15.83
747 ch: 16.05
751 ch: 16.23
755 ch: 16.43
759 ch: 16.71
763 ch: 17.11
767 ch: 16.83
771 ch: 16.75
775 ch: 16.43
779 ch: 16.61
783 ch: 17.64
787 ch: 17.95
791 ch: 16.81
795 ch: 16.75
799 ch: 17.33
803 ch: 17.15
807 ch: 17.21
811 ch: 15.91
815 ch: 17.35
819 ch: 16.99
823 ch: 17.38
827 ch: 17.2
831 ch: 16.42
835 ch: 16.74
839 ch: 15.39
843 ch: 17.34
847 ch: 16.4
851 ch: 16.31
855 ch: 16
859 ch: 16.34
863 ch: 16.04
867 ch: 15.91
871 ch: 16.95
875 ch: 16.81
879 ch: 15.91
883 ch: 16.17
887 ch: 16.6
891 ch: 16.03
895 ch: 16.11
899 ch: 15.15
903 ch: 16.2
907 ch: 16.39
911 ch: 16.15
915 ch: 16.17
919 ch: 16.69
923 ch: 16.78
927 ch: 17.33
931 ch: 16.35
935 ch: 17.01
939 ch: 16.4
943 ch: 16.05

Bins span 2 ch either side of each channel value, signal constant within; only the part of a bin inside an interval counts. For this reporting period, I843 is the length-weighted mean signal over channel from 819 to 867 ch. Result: 16.5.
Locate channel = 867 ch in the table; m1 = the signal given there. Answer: 15.91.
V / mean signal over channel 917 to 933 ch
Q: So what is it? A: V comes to 16.8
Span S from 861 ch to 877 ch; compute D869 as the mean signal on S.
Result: 16.4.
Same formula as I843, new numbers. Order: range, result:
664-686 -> 16.6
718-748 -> 15.1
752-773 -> 16.7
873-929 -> 16.3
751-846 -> 16.9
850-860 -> 16.2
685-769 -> 15.7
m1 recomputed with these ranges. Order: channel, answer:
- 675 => 16.13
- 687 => 16.77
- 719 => 13.76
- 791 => 16.81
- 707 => 15.59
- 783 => 17.64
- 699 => 15.79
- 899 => 15.15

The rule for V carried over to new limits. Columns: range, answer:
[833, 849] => 16.5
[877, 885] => 16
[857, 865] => 16.2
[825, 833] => 16.8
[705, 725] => 14.4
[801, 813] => 16.8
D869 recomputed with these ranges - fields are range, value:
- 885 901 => 16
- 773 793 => 17.1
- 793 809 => 17.1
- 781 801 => 17.3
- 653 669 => 16.6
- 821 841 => 16.6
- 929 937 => 16.7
